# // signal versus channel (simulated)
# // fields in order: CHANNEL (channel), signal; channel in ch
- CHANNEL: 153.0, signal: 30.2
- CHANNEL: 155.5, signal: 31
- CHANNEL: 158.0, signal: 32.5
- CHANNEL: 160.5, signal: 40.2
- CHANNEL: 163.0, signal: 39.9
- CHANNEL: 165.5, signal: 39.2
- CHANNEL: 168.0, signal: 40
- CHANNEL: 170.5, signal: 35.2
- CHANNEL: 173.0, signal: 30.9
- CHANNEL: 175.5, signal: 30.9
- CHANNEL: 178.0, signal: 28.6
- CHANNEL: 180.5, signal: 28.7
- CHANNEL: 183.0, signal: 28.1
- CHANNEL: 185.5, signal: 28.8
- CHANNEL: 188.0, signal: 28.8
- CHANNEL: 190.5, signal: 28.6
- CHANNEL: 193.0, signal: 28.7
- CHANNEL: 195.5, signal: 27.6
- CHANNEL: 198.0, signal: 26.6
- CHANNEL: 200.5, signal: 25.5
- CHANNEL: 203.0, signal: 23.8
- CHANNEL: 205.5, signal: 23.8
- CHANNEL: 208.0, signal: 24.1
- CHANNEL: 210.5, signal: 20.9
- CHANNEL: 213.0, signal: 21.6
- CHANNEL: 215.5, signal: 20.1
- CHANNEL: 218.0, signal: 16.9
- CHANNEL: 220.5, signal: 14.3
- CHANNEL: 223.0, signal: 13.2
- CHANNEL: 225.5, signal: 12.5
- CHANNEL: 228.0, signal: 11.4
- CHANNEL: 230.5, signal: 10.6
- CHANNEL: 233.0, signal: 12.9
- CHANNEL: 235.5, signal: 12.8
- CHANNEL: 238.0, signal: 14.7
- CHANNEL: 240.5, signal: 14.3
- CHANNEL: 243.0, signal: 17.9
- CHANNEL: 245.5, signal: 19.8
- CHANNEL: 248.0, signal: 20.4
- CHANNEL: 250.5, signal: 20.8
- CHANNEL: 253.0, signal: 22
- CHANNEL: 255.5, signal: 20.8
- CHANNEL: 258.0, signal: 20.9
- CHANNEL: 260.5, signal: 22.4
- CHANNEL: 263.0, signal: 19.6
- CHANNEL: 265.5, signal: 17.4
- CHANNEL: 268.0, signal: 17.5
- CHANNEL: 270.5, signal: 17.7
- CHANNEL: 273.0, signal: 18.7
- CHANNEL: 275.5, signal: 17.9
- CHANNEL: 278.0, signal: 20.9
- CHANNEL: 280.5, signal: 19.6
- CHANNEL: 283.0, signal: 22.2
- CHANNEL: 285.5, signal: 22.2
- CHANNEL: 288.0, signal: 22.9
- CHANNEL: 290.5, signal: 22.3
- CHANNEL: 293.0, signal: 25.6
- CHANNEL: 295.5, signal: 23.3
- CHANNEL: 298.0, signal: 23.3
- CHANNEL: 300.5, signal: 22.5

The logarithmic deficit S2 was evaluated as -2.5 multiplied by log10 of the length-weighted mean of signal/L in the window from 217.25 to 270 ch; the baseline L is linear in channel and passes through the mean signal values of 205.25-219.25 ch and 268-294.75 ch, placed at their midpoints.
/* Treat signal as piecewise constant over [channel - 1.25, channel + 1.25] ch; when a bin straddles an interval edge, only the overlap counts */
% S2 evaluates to 0.24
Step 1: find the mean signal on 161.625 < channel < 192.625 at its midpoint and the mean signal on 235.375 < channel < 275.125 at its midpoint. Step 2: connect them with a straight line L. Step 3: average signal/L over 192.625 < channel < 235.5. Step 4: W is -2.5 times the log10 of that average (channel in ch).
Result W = 0.34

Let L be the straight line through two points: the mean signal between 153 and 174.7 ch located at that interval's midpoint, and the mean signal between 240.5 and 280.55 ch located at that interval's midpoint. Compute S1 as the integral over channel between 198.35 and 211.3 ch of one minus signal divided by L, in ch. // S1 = 2.2 ch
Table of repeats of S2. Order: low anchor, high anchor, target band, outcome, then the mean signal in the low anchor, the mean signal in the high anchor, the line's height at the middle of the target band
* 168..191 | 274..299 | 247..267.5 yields 0.19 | 30.4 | 22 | 24.3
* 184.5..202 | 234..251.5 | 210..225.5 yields 0.29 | 27.7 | 17.1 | 22.5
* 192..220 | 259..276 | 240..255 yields 0.04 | 23.3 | 18.8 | 20.3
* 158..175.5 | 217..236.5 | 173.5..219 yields -0.05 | 36.7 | 13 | 25.1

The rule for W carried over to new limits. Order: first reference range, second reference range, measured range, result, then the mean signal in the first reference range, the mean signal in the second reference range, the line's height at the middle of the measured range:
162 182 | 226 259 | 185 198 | 0.04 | 34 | 16.7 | 29.2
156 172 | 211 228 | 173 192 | 0.04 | 37.4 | 16.3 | 30.4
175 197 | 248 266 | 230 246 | 0.47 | 28.7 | 20.7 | 22.8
